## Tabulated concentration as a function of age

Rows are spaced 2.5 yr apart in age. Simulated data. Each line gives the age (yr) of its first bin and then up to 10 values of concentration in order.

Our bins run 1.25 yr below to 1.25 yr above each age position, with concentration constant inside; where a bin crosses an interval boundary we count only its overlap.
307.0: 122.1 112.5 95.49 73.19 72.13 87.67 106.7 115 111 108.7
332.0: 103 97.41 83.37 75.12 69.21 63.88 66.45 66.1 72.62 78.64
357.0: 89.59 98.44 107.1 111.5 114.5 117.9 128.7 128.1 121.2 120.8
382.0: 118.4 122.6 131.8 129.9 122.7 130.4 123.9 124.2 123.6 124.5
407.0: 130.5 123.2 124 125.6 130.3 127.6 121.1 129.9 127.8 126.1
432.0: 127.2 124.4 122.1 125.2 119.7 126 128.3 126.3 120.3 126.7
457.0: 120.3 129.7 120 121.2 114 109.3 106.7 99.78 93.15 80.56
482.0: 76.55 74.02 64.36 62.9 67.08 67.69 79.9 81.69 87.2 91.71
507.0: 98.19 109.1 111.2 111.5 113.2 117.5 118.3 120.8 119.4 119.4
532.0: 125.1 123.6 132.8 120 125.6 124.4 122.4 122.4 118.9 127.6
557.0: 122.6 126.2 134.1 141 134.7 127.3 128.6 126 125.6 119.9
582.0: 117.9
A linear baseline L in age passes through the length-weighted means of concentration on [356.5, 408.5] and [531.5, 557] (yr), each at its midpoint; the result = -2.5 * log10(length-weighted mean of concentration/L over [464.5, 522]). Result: 0.30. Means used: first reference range 120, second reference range 124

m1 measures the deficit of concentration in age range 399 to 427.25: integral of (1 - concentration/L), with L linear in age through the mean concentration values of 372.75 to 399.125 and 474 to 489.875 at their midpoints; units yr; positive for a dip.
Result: -3.6 yr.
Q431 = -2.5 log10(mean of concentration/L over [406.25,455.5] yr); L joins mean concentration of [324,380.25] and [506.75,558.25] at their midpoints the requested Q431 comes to -0.173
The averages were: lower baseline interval 97.3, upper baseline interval 120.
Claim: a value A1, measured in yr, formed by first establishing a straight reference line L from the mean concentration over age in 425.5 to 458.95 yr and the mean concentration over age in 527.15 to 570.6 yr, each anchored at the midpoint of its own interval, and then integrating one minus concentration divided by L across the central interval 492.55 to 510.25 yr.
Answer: 5.5 yr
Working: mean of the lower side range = 125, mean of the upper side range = 126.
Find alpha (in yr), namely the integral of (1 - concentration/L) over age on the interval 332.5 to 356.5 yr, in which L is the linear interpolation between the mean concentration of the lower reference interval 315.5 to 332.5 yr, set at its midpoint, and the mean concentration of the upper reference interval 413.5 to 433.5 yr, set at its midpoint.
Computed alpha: 6.7 yr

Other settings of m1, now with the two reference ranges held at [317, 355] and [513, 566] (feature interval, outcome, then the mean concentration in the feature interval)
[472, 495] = 7.08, 78.2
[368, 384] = -4.87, 122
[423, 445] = -4.45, 125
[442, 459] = -2.75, 125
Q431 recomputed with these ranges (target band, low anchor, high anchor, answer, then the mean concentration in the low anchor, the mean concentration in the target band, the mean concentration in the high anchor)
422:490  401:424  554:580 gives 0.133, 126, 112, 129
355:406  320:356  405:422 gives -0.093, 87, 119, 126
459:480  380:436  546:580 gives 0.165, 126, 108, 127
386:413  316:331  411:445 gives -0.067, 101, 126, 126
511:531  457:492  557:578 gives -0.033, 96.1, 117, 130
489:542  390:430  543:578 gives 0.208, 126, 105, 127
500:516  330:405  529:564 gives 0.198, 105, 101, 125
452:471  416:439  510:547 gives 0.037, 126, 120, 120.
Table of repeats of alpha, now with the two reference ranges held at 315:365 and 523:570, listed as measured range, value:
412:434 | -4.9 yr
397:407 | -2.5 yr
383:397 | -4.2 yr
